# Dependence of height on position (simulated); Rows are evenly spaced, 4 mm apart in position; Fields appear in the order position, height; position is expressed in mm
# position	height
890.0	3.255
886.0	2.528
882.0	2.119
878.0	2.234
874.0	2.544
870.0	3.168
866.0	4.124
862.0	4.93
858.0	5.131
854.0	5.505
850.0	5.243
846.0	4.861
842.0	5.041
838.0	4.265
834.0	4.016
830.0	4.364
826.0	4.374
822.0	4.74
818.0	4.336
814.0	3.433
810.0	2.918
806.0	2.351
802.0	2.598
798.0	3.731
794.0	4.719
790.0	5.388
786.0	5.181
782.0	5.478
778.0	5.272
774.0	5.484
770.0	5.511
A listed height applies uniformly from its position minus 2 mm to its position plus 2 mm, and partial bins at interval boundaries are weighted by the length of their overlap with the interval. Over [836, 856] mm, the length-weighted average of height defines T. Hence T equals 4.98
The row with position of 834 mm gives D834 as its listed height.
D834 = 4.016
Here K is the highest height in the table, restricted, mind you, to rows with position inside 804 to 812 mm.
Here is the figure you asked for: 2.918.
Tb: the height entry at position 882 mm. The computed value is 2.119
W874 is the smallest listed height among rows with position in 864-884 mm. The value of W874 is 2.119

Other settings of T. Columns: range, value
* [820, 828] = 4.56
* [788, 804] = 4.11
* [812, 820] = 3.88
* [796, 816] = 3.01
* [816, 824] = 4.54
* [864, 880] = 3.02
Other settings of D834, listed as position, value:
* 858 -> 5.131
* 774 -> 5.484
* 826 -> 4.374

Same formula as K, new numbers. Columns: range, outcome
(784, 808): 5.388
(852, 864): 5.505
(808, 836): 4.74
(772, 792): 5.484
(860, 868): 4.93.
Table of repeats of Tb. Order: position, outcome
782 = 5.478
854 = 5.505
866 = 4.124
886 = 2.528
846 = 4.861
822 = 4.74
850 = 5.243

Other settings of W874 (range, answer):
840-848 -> 4.861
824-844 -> 4.016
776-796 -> 4.719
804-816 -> 2.351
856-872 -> 3.168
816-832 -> 4.336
